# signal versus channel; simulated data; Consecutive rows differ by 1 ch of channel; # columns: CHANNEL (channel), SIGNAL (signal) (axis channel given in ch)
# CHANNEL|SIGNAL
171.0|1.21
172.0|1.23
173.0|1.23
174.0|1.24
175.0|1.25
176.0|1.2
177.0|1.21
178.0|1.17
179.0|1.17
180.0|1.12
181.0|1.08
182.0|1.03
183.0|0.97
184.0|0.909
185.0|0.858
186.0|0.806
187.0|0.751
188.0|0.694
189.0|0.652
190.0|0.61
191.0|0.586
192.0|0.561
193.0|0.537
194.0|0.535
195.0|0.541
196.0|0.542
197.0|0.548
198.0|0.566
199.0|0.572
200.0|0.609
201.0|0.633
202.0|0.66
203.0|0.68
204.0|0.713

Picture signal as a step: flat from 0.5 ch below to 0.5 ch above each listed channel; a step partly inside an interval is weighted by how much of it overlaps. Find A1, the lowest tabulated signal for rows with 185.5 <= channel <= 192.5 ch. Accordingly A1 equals 0.561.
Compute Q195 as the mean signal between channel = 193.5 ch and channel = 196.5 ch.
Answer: 0.539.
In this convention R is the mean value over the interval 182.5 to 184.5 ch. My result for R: 0.94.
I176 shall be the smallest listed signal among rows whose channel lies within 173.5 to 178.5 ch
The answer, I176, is 1.17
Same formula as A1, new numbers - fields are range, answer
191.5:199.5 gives 0.535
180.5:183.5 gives 0.97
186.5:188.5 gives 0.694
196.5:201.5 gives 0.548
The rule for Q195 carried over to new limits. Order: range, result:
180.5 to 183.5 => 1.03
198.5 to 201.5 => 0.605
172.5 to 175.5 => 1.24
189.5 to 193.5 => 0.574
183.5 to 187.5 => 0.831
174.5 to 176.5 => 1.23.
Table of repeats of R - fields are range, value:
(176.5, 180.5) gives 1.17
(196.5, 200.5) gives 0.574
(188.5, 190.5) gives 0.631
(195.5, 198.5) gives 0.552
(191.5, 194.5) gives 0.544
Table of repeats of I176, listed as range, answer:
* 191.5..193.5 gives 0.537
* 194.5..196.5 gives 0.541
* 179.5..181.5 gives 1.08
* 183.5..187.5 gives 0.751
